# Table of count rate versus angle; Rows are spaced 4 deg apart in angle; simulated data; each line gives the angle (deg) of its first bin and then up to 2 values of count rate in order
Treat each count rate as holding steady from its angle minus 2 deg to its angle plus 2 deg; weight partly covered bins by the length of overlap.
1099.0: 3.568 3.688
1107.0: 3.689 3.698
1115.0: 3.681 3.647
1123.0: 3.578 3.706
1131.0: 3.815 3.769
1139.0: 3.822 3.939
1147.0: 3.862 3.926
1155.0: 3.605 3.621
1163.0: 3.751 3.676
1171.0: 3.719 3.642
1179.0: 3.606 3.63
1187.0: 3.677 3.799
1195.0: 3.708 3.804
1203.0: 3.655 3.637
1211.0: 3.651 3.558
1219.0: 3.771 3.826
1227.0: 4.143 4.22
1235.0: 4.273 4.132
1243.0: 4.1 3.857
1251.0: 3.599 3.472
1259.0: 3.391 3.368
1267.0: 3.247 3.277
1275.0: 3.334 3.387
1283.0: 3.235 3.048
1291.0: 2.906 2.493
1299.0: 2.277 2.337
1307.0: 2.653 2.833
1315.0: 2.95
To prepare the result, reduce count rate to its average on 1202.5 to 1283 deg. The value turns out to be 3.68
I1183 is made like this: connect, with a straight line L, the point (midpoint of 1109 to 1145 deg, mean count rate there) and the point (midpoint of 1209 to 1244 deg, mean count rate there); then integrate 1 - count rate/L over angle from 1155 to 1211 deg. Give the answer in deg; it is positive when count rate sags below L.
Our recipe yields 2.6 deg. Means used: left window 3.74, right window 3.96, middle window 3.68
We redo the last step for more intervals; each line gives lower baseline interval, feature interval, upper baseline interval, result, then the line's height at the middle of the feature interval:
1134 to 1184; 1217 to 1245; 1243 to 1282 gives -4.09 deg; 3.55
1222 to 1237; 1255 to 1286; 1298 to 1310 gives -1.09 deg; 3.22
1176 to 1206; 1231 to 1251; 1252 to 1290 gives -3.50 deg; 3.45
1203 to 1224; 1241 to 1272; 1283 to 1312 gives -3.66 deg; 3.17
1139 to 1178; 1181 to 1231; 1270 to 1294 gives -3.36 deg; 3.52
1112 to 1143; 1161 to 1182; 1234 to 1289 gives -0.05 deg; 3.67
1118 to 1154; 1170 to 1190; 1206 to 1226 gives 0.46 deg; 3.75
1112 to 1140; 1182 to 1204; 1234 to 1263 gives 0.20 deg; 3.75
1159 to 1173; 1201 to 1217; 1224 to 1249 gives 1.31 deg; 3.95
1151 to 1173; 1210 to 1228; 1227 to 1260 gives 0.33 deg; 3.85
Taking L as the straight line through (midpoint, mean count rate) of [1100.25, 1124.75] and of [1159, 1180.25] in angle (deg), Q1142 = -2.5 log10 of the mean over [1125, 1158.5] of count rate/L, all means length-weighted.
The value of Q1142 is -0.04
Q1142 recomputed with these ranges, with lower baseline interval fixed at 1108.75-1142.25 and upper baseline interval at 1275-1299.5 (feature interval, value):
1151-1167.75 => -0.04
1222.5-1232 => -0.25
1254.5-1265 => -0.10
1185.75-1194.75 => -0.10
